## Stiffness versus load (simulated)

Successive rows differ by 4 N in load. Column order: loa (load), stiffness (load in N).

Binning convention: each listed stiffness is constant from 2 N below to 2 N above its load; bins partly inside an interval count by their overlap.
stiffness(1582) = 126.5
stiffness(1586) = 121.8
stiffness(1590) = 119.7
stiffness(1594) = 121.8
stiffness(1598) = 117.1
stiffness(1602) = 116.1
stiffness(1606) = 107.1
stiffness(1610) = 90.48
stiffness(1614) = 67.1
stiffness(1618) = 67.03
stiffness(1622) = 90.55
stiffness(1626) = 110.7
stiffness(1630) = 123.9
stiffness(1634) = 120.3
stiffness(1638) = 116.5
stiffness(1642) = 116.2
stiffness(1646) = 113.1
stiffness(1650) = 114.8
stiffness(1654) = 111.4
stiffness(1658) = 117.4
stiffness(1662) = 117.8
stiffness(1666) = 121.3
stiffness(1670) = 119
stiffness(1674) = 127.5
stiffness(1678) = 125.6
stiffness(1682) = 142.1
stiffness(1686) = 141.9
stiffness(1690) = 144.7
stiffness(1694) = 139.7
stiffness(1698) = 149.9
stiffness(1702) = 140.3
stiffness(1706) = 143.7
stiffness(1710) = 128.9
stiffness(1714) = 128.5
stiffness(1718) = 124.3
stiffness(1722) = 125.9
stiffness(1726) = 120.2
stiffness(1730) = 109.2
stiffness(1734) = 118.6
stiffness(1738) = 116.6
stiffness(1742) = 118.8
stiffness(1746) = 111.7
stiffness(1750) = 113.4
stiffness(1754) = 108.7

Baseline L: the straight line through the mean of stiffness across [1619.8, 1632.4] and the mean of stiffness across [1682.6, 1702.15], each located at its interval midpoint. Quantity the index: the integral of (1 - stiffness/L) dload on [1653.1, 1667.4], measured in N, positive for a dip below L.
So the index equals 1.0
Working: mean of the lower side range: 108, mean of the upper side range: 143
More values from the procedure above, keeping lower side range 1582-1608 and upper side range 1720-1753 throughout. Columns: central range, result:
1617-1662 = 2.66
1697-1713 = -3.08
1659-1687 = -2.35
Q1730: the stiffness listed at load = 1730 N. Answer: 109.2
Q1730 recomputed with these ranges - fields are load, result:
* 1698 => 149.9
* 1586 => 121.8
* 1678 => 125.6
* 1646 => 113.1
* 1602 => 116.1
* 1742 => 118.8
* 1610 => 90.48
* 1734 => 118.6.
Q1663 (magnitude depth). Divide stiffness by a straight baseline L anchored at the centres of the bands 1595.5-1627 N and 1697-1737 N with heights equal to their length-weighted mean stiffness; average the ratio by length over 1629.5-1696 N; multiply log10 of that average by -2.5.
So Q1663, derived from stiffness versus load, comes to -0.12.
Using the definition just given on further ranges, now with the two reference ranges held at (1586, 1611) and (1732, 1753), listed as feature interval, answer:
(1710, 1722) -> -0.104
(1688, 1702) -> -0.246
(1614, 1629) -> 0.272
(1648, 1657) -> 0.007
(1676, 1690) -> -0.198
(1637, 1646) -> -0.013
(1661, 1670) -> -0.047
